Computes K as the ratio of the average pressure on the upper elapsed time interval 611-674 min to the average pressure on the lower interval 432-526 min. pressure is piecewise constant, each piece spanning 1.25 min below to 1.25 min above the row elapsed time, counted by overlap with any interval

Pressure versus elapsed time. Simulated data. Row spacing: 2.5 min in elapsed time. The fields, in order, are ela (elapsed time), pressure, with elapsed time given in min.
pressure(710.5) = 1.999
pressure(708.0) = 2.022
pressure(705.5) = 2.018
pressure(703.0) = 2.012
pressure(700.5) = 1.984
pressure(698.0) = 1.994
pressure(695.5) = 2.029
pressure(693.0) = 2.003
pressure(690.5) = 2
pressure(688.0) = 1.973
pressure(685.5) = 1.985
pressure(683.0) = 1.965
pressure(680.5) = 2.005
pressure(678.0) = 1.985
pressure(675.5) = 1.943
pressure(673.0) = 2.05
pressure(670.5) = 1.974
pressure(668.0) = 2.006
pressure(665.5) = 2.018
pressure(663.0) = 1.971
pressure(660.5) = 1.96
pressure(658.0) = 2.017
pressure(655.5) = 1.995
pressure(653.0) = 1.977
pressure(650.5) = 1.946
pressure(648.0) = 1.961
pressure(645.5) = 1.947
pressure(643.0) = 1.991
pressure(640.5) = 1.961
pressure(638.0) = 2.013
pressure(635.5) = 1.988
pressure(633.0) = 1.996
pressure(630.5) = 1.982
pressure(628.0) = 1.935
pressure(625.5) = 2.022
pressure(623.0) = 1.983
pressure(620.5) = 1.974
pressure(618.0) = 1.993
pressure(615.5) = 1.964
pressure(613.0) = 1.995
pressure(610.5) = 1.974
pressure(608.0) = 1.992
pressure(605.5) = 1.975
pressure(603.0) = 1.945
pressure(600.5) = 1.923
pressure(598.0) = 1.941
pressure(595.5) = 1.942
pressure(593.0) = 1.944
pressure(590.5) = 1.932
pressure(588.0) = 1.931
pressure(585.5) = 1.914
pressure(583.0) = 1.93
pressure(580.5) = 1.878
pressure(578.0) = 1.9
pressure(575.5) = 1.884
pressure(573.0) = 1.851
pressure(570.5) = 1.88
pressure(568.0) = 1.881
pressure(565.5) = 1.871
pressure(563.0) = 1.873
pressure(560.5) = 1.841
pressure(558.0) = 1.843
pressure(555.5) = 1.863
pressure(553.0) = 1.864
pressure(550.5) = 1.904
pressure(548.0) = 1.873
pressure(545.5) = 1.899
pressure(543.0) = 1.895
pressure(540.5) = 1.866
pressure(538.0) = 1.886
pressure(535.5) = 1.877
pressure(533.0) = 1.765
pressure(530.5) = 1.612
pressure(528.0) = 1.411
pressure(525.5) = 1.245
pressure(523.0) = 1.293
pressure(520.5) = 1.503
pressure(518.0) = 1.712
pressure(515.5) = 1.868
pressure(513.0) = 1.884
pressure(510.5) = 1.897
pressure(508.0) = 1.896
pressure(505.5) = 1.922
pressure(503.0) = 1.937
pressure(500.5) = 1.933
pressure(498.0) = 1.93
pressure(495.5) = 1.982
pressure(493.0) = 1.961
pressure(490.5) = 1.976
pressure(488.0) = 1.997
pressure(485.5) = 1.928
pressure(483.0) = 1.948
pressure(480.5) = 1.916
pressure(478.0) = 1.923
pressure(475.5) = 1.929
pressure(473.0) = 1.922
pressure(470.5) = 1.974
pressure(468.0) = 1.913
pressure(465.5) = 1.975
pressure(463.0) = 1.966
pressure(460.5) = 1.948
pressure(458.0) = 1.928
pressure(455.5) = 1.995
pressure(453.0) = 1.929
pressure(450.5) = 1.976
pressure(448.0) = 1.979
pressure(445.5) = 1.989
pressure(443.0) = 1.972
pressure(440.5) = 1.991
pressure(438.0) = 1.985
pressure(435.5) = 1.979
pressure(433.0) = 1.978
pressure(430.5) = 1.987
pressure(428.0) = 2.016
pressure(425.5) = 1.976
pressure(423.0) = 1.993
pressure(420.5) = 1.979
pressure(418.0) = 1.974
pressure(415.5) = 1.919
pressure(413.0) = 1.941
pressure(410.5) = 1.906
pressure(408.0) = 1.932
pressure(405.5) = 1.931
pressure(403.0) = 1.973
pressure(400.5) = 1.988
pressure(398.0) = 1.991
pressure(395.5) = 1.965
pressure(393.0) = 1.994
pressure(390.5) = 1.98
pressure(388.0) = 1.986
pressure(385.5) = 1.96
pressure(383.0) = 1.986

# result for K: 1.04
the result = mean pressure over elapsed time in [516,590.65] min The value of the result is 1.79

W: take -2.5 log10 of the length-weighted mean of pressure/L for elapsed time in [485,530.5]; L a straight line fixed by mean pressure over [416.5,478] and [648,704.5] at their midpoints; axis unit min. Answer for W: 0.11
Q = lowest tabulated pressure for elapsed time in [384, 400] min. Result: 1.96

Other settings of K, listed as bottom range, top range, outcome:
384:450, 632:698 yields 1.01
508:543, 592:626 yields 1.16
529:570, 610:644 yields 1.07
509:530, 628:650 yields 1.23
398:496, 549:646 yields 0.99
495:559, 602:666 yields 1.11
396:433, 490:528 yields 0.91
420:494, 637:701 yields 1.01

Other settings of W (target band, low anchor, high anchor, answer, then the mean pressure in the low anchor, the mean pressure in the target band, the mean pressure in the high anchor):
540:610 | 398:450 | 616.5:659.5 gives 0.04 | 1.97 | 1.9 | 1.98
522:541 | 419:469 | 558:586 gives 0.18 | 1.97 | 1.61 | 1.88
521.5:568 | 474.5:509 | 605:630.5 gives 0.11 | 1.94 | 1.76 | 1.98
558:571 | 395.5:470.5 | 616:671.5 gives 0.06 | 1.97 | 1.87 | 1.98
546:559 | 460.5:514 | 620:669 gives 0.05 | 1.94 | 1.87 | 1.98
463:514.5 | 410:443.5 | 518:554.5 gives -0.07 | 1.97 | 1.94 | 1.71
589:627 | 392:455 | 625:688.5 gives 0.01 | 1.97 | 1.97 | 1.98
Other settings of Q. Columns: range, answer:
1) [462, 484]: 1.913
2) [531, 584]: 1.765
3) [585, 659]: 1.914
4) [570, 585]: 1.851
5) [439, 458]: 1.928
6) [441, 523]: 1.293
